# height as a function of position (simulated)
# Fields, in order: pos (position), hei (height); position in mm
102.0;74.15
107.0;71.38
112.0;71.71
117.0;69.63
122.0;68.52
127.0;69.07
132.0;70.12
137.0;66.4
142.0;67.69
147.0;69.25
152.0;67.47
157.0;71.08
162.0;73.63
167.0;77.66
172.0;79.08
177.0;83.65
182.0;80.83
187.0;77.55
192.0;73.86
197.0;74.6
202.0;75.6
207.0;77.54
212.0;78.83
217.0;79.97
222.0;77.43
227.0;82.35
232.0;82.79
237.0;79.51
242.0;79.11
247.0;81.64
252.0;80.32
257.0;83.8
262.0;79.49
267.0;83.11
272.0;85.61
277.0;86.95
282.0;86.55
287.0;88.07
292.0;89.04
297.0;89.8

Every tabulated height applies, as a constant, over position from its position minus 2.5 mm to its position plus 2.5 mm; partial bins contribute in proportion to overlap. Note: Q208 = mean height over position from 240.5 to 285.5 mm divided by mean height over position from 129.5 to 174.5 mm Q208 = 1.2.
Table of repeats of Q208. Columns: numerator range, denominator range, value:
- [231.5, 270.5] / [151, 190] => 1.06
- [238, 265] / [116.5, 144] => 1.18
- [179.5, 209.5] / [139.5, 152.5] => 1.12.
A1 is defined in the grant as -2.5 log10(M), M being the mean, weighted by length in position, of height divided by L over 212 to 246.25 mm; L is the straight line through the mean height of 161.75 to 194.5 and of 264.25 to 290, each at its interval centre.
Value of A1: 0.03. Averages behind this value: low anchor 78.3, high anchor 86.1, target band 80.2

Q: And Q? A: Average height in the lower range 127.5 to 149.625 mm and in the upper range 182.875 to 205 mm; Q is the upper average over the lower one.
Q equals 1.11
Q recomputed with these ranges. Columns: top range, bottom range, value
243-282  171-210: 1.07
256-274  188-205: 1.10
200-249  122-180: 1.10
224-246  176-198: 1.04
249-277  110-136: 1.19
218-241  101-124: 1.13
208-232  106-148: 1.15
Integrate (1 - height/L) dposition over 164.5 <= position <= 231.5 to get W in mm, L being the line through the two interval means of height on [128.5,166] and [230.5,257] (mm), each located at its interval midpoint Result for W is -2.6 mm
